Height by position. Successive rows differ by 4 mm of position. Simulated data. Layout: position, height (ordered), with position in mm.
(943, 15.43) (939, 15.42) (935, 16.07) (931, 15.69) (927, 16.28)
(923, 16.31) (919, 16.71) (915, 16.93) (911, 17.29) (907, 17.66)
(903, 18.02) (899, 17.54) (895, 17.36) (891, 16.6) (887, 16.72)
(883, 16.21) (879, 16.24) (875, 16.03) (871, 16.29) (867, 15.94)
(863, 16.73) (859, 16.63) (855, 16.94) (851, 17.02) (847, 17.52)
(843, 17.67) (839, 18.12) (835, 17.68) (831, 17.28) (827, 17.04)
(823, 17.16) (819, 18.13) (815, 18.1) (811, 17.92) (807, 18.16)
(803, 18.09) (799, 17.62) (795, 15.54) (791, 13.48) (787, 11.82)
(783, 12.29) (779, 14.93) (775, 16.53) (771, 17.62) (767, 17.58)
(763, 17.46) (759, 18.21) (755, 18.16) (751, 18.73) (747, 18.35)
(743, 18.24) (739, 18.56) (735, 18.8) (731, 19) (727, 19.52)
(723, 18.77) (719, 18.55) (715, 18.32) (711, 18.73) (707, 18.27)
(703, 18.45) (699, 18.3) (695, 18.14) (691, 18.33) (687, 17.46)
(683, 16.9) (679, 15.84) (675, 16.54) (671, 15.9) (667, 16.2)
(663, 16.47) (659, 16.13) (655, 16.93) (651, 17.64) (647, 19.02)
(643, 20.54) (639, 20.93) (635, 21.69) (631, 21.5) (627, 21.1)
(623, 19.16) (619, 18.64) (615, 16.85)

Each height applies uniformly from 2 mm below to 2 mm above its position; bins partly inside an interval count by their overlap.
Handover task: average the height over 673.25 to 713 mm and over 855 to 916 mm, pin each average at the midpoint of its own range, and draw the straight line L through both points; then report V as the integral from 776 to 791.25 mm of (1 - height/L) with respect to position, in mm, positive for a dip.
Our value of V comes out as 3.51 mm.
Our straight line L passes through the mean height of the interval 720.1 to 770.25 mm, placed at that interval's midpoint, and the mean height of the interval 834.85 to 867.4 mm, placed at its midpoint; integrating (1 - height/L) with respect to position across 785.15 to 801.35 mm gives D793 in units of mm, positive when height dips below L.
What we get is 2.8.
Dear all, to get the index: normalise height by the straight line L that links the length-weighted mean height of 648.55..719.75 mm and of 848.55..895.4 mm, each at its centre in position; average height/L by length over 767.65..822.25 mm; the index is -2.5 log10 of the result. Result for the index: 0.04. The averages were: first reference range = 17.4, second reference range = 16.5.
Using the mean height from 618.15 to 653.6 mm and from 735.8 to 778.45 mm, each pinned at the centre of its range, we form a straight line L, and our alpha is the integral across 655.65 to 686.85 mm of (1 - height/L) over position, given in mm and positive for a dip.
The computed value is 4.84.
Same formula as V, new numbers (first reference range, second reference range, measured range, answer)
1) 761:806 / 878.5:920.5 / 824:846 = -1.6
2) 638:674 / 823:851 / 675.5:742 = -2.3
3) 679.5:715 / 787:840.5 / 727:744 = -1.1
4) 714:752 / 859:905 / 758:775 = 0.6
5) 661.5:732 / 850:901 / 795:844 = -2.0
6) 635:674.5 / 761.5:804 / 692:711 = -1.4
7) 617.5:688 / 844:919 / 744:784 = 1.0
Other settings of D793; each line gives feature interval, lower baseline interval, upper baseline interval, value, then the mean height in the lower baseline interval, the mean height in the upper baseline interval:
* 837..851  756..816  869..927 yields -0.9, 16.4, 16.8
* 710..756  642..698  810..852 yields -3.3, 17.2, 17.6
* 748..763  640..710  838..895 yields -0.9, 17.5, 16.8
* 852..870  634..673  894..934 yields 0.6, 18.1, 16.9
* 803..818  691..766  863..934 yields -0.4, 18.5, 16.7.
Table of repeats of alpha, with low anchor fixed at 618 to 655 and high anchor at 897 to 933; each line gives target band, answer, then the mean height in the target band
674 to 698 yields 2.59 mm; 17.3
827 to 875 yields 1.61 mm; 17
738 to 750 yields 0.23 mm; 18.4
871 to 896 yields 1.15 mm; 16.5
